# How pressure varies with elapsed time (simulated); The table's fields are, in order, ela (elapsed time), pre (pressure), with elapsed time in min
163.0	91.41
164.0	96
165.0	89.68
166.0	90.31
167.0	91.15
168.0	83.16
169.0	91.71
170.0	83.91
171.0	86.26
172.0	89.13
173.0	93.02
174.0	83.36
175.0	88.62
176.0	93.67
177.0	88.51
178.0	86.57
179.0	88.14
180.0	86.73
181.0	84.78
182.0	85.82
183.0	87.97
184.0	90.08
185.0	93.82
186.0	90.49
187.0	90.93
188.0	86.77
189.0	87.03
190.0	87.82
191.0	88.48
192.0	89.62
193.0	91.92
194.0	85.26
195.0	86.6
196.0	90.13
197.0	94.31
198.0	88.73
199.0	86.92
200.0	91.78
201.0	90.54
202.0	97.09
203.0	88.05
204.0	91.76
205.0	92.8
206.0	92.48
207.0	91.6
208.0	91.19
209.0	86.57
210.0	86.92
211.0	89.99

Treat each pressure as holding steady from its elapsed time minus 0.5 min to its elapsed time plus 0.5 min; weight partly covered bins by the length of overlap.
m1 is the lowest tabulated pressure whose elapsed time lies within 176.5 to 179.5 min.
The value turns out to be 86.57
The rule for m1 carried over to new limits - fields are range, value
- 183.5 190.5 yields 86.77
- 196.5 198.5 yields 88.73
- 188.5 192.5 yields 87.03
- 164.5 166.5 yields 89.68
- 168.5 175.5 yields 83.36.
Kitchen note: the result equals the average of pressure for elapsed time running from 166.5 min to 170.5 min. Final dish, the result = 87.5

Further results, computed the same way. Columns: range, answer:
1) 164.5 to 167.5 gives 90.4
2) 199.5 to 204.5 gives 91.8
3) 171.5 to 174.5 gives 88.5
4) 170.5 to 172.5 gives 87.7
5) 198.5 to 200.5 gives 89.3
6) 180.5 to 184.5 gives 87.2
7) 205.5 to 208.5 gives 91.8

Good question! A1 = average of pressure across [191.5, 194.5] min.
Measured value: 88.9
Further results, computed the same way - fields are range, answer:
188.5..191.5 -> 87.8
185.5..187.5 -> 90.7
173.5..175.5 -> 86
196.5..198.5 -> 91.5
